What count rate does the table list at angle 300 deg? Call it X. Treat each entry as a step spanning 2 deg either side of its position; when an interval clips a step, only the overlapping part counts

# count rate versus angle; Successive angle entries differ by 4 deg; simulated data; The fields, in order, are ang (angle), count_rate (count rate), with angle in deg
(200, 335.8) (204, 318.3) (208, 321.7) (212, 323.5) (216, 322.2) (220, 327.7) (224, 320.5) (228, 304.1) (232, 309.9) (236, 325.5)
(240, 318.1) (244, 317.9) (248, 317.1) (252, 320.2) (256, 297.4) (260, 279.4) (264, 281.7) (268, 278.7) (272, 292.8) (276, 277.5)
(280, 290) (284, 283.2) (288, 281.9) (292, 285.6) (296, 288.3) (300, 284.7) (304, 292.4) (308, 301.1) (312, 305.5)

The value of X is 284.7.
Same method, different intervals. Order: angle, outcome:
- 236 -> 325.5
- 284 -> 283.2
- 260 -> 279.4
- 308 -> 301.1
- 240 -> 318.1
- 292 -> 285.6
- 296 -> 288.3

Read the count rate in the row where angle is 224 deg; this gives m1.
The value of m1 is 320.5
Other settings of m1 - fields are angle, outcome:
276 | 277.5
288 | 281.9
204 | 318.3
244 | 317.9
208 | 321.7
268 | 278.7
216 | 322.2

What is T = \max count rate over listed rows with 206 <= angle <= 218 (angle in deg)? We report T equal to 323.5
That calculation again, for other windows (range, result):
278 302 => 290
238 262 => 320.2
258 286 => 292.8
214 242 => 327.7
